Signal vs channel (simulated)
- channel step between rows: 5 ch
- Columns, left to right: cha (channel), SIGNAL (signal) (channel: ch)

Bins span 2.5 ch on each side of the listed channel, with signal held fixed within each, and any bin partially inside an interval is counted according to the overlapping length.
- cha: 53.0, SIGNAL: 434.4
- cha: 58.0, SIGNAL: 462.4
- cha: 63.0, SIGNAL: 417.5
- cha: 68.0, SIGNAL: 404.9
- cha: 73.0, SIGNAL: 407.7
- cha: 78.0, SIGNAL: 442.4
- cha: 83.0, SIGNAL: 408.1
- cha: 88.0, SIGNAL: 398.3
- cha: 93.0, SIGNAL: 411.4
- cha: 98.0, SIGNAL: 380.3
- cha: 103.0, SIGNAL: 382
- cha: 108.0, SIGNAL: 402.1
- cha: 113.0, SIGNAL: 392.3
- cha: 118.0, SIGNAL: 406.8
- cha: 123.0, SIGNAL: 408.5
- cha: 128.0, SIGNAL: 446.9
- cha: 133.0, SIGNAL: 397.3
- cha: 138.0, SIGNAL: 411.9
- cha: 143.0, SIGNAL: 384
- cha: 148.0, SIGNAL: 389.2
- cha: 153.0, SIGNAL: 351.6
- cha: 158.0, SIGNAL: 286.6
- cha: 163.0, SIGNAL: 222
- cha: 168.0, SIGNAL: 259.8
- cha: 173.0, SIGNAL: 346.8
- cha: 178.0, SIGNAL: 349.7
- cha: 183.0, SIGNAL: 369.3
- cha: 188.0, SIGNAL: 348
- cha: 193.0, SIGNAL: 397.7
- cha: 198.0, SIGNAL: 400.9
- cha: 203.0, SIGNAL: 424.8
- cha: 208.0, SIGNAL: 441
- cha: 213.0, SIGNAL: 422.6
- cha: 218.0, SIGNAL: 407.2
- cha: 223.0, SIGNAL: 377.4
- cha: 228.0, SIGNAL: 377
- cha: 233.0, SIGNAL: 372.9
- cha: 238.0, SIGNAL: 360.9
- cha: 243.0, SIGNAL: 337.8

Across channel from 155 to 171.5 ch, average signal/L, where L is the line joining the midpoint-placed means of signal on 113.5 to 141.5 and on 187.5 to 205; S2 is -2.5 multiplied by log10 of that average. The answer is 0.46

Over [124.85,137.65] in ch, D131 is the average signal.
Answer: 420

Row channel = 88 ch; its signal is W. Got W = 398.3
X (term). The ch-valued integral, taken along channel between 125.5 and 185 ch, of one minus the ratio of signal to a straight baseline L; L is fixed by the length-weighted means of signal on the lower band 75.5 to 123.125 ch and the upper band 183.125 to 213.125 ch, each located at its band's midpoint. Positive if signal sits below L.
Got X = 7.6 ch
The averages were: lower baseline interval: 403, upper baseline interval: 402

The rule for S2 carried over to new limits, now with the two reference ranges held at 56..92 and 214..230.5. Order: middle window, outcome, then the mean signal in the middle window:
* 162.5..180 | 0.308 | 301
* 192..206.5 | -0.044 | 411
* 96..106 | 0.087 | 382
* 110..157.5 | 0.037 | 394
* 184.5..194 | 0.080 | 369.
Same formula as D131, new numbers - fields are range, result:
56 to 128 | 410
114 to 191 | 359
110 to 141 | 410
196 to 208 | 419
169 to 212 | 382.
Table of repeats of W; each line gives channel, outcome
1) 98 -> 380.3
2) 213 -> 422.6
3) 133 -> 397.3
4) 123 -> 408.5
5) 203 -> 424.8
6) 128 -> 446.9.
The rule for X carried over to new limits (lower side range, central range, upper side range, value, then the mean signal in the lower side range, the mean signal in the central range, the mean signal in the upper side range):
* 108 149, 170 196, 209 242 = 2.2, 405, 361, 387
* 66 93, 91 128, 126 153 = 0.5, 412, 401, 400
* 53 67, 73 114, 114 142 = 2.0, 435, 403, 411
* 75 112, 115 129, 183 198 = -0.8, 403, 417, 377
